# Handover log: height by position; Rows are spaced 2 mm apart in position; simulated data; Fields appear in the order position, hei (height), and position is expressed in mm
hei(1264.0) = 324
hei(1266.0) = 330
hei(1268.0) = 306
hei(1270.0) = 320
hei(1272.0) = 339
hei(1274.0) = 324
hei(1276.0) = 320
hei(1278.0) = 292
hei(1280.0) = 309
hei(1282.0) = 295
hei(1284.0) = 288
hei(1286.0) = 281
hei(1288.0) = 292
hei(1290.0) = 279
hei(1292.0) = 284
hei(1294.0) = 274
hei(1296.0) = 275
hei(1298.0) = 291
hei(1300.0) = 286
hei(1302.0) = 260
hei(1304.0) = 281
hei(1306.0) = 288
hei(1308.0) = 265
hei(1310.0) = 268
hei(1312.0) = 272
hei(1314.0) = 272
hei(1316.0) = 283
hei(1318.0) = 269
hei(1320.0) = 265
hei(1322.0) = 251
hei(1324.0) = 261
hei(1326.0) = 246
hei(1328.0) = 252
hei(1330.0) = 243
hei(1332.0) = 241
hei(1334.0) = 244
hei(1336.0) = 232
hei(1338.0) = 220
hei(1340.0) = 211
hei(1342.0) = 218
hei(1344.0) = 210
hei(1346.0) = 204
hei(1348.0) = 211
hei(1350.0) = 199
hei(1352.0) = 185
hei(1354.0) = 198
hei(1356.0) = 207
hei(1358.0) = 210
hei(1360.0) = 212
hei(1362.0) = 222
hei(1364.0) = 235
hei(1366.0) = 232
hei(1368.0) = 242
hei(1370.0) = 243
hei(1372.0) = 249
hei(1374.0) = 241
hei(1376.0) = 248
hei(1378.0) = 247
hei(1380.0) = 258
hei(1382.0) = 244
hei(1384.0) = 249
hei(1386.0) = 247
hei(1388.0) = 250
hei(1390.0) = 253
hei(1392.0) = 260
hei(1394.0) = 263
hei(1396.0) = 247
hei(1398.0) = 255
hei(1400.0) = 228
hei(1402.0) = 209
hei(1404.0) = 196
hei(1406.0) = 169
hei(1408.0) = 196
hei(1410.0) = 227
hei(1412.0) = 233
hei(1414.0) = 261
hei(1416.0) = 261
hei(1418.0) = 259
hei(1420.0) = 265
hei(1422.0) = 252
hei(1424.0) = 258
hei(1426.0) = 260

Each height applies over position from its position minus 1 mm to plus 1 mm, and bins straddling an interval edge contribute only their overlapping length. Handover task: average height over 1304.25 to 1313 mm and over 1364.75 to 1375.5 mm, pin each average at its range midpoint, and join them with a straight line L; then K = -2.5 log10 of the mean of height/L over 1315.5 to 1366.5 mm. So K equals 0.13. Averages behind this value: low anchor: 274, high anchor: 242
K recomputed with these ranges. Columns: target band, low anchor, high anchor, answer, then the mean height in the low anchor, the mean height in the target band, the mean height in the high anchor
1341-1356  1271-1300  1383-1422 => 0.28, 296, 204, 239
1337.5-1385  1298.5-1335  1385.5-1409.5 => 0.09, 264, 225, 231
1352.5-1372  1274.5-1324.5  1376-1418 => 0.14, 281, 223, 238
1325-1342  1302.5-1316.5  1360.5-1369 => 0.09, 275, 235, 232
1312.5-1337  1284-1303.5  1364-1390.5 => 0.05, 281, 255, 246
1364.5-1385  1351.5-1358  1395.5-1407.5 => -0.19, 200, 245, 215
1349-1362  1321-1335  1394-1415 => 0.18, 248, 203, 224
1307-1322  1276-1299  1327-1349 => -0.06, 289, 269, 226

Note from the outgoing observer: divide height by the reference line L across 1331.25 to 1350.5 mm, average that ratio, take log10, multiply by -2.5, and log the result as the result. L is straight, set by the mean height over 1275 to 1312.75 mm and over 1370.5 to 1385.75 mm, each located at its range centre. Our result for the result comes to 0.20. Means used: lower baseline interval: 284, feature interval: 219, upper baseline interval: 248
